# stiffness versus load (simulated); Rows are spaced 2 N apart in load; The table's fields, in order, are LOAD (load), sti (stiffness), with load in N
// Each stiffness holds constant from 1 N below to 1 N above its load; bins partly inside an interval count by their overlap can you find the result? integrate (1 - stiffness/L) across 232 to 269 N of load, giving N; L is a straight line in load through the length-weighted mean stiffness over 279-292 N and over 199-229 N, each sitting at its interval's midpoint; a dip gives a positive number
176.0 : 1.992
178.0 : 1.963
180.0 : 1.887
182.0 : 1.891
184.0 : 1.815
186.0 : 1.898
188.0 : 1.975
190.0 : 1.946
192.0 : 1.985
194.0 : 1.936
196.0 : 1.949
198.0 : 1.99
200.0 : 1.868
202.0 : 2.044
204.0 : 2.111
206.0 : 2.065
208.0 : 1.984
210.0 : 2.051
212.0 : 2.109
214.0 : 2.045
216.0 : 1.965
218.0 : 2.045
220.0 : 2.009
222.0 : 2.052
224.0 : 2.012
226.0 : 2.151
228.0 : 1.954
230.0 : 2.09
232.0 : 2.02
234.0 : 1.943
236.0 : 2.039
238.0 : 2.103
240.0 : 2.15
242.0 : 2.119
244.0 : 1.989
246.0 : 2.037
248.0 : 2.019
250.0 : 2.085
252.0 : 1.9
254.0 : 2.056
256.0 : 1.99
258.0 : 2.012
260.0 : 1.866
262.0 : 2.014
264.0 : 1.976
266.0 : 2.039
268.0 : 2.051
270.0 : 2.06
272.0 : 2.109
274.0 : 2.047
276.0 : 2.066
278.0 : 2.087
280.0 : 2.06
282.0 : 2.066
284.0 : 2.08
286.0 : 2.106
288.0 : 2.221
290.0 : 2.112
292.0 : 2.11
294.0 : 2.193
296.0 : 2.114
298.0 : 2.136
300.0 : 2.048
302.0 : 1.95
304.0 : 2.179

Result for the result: 0.9 N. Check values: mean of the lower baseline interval 2.03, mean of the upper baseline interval 2.11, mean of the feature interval 2.02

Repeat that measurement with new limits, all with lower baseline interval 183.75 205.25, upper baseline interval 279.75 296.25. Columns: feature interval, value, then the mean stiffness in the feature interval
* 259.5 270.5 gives 0.4 N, 2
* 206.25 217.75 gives -0.2 N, 2.03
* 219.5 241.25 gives -0.3 N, 2.05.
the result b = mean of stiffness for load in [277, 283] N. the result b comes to 2.07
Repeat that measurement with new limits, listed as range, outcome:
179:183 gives 1.89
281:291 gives 2.12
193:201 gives 1.94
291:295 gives 2.15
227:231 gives 2.02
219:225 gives 2.02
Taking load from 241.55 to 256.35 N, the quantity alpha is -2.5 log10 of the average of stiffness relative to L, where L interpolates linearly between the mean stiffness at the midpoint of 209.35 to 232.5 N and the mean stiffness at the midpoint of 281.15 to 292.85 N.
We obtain 0.027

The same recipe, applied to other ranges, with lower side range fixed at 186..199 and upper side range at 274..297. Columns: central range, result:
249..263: 0.038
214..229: -0.012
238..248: -0.017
